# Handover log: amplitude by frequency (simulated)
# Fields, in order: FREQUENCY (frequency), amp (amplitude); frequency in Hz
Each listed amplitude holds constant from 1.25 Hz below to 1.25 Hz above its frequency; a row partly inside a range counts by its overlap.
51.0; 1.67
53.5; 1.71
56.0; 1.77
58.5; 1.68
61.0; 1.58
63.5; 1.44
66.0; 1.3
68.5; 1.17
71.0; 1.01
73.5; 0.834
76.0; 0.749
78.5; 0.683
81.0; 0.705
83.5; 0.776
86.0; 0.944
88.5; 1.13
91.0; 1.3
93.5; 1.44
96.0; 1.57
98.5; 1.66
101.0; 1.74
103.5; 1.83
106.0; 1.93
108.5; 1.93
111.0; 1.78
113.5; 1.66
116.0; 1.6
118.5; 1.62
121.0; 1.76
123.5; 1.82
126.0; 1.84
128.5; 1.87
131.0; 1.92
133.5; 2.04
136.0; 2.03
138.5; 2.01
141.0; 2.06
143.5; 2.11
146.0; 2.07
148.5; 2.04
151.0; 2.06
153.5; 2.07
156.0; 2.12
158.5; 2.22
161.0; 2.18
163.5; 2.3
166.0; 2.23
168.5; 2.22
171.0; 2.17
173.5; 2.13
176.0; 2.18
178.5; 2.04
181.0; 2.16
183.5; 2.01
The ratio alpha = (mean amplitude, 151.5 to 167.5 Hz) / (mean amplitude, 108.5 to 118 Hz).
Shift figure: 1.3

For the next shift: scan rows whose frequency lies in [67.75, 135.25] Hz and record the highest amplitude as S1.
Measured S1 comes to 2.04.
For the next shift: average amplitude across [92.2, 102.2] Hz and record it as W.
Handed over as 1.6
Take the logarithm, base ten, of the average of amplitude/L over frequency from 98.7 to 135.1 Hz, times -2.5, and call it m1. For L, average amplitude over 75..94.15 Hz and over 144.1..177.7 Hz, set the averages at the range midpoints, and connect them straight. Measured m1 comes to -0.24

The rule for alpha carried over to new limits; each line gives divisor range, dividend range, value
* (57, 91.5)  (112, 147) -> 1.72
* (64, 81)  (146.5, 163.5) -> 2.21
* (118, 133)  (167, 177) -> 1.19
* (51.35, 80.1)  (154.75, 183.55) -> 1.71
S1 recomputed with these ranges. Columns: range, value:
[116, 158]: 2.12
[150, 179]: 2.3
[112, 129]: 1.87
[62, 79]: 1.44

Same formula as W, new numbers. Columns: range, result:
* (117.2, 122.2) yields 1.69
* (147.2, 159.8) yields 2.1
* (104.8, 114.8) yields 1.82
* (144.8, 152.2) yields 2.06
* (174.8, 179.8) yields 2.11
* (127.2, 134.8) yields 1.94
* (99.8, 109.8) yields 1.86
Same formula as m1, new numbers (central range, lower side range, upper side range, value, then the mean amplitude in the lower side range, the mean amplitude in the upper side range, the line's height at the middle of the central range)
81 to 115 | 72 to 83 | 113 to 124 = -0.20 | 0.751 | 1.69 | 1.22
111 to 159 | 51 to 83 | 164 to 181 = -0.06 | 1.23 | 2.17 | 1.83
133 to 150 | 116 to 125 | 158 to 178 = -0.07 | 1.72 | 2.2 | 1.93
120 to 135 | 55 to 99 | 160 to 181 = -0.09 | 1.2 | 2.18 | 1.73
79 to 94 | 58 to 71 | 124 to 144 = 0.48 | 1.38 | 1.97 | 1.57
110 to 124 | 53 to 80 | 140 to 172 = 0.03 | 1.25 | 2.14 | 1.75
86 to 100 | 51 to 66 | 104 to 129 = 0.23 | 1.61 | 1.78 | 1.71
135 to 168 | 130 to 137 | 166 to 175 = -0.02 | 2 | 2.18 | 2.09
